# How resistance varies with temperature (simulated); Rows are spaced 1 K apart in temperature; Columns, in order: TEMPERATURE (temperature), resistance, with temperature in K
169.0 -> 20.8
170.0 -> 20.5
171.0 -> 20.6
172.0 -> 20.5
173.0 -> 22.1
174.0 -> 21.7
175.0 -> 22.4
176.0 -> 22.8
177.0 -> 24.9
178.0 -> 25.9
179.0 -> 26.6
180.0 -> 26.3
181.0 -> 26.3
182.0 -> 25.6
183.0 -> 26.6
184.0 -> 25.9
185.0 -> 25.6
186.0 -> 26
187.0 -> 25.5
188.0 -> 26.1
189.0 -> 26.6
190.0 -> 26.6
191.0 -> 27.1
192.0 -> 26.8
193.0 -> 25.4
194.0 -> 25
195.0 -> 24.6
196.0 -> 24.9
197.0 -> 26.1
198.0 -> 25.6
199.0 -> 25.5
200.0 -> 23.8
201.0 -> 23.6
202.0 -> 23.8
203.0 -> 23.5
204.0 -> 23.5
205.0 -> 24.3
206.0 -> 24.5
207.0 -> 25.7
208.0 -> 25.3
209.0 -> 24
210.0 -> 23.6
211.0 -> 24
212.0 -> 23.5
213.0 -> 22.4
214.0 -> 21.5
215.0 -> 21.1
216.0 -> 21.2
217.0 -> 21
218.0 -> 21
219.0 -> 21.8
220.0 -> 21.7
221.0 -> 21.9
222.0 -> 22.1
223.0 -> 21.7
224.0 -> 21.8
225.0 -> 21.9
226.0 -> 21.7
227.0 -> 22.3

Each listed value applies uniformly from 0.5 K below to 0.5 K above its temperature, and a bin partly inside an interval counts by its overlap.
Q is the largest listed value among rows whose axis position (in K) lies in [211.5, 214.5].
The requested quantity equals 23.5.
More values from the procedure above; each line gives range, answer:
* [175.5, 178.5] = 25.9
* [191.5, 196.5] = 26.8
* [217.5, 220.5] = 21.8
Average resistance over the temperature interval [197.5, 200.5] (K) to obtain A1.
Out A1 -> 25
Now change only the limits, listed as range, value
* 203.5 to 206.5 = 24.1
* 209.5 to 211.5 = 23.8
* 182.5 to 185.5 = 26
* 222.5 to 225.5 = 21.8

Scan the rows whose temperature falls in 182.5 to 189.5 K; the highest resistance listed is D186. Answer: 26.6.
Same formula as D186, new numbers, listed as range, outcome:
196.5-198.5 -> 26.1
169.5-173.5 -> 22.1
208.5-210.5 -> 24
